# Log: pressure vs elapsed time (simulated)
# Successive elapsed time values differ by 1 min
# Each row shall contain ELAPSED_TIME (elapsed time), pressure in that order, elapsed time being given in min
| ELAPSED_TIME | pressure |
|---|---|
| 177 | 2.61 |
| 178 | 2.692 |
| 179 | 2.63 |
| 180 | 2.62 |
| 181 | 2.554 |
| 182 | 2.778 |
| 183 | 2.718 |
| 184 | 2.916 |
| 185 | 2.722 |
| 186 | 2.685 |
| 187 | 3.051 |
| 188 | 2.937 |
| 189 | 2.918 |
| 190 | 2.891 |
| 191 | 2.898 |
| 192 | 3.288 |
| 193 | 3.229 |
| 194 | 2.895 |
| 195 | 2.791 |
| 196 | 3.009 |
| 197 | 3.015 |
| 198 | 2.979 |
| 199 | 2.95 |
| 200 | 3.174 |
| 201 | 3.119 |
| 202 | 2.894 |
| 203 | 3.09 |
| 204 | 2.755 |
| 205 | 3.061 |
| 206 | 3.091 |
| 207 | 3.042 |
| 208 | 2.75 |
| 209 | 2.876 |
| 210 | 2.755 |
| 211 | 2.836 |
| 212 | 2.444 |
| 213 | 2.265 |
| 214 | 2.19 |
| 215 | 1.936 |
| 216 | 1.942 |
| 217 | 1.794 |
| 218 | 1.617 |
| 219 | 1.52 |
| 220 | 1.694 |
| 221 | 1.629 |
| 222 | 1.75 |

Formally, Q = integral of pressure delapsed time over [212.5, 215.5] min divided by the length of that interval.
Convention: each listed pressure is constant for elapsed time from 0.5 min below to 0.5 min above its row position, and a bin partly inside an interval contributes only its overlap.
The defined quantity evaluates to 2.13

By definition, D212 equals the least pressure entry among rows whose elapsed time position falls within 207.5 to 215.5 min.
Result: 1.936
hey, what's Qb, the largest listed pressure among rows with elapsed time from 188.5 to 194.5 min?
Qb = 3.288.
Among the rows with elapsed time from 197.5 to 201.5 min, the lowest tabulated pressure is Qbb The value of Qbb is 2.95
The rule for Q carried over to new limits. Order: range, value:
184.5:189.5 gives 2.86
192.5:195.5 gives 2.97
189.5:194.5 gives 3.04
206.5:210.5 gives 2.86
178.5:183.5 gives 2.66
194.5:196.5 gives 2.9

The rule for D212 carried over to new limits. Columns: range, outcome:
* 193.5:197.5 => 2.791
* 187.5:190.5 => 2.891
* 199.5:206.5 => 2.755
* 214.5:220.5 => 1.52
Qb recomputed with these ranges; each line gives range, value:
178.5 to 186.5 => 2.916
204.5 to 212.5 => 3.091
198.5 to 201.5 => 3.174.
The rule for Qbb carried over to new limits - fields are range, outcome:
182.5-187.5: 2.685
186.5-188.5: 2.937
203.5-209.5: 2.75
